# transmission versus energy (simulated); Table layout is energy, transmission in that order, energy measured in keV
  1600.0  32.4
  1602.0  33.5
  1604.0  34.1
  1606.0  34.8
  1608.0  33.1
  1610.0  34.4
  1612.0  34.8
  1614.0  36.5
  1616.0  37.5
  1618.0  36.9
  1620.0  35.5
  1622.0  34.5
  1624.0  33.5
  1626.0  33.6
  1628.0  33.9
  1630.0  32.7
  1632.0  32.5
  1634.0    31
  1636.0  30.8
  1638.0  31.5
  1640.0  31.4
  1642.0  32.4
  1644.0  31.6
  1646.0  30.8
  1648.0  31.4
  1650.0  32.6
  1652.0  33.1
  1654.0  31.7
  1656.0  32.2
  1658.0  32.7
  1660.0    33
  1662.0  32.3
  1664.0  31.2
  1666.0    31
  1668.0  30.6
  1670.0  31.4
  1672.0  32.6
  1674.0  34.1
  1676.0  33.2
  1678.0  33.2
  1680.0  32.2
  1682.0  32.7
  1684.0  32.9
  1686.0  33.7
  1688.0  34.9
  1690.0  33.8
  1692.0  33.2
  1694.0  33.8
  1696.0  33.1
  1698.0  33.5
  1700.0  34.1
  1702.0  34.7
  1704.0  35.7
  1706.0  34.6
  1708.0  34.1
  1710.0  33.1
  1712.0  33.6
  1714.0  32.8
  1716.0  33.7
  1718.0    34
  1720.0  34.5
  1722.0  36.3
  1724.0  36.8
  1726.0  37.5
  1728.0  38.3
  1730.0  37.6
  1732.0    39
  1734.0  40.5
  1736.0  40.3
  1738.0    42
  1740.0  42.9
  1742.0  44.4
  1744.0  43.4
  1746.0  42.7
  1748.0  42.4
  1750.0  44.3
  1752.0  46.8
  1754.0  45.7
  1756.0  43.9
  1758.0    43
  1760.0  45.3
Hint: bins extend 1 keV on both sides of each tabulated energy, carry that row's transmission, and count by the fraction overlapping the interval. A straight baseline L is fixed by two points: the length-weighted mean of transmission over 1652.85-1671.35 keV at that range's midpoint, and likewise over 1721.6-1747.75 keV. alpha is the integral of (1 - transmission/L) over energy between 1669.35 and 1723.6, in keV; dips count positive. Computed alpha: 3.1 keV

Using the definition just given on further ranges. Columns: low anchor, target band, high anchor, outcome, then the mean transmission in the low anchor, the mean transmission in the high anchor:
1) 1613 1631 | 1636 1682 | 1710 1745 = 5.01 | 35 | 38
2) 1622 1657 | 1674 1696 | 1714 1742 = 1.13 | 32.2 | 38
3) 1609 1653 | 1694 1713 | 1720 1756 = 2.24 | 33.3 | 41.1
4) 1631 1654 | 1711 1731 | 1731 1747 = 2.26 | 31.7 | 41.9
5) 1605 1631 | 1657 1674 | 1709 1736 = 1.63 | 34.7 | 36.1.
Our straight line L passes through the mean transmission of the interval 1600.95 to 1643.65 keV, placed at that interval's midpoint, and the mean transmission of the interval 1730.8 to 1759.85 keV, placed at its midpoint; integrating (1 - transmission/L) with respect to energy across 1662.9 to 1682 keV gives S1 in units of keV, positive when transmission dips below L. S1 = 2.70 keV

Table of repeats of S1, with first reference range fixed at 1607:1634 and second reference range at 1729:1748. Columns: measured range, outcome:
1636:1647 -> 1.3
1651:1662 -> 1.2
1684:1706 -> 2.7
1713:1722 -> 1.4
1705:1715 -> 1.5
